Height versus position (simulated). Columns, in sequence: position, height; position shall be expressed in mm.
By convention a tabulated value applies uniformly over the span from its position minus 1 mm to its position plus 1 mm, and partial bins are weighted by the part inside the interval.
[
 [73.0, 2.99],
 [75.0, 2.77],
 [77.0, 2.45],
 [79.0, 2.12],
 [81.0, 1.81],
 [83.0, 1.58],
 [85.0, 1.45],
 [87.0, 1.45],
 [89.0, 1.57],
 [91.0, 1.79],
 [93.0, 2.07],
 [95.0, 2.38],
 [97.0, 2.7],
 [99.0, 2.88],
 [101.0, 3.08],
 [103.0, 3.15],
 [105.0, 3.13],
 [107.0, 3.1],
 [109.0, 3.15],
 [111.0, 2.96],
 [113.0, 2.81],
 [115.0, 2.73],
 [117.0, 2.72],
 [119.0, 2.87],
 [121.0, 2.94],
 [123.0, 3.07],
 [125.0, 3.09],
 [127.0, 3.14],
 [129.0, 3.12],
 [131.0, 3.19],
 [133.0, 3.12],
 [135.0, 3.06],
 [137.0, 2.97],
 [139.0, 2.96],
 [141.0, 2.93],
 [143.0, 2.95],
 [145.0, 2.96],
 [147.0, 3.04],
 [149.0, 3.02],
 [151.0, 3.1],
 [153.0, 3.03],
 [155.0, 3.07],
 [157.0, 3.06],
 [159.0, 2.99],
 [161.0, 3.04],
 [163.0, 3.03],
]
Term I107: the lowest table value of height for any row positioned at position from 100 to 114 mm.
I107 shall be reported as 2.81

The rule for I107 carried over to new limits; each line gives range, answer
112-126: 2.72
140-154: 2.93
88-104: 1.57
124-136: 3.06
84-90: 1.45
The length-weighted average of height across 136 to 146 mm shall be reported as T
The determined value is 2.95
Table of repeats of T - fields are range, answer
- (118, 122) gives 2.91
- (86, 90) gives 1.51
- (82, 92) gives 1.57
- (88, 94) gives 1.81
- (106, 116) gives 2.95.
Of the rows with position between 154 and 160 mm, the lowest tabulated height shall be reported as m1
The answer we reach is 2.99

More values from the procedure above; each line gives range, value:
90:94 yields 1.79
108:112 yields 2.96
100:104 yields 3.08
